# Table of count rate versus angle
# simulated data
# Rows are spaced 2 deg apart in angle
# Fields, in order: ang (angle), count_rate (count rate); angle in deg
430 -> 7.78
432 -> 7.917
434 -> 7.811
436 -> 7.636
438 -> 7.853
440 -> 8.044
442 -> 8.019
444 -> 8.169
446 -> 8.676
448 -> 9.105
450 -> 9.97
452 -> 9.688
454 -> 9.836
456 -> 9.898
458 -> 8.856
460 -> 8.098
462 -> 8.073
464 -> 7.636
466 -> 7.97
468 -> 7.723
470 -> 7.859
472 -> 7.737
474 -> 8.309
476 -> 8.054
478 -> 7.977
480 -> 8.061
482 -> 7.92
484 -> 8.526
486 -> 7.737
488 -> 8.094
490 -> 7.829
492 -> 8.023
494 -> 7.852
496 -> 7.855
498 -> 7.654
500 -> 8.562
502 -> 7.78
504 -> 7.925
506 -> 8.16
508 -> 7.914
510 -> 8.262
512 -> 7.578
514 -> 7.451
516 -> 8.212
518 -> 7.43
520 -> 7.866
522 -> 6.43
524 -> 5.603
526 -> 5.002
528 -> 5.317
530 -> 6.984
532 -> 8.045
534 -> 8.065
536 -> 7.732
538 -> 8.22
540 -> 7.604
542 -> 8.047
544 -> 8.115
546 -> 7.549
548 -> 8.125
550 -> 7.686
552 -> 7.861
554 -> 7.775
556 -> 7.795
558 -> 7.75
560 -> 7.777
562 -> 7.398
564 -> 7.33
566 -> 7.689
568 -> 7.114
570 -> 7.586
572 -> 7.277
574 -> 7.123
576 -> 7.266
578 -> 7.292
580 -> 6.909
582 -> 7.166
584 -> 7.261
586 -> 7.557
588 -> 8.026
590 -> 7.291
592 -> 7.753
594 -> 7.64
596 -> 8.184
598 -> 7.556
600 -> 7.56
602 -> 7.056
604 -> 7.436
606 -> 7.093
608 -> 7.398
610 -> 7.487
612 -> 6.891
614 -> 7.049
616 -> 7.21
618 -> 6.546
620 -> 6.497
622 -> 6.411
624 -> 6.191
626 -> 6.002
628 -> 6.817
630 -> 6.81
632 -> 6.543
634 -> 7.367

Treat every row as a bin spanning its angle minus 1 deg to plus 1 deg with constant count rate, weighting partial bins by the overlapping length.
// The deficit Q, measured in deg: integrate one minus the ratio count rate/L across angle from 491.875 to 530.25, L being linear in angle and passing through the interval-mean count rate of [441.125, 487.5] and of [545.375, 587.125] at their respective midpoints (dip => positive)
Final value 3.0 deg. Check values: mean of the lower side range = 8.43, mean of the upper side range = 7.49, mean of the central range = 7.39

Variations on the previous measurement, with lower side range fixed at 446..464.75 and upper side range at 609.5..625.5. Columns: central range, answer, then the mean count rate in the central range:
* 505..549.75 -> 3.1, 7.45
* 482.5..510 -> 1.4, 8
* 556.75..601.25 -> -1.2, 7.48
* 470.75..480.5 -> 0.8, 8.02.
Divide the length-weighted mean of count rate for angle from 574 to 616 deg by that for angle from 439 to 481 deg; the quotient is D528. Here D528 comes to 0.9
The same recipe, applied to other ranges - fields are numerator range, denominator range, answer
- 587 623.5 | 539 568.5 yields 0.94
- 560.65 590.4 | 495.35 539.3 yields 0.99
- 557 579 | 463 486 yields 0.93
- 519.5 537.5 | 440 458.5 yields 0.75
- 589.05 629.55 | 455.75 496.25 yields 0.88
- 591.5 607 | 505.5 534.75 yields 1.05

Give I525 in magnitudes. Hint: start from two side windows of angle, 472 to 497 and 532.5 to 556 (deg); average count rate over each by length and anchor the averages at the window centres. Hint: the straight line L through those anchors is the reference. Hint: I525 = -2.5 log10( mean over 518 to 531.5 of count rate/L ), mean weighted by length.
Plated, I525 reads 0.24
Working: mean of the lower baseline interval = 8.01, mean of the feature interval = 6.36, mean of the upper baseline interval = 7.89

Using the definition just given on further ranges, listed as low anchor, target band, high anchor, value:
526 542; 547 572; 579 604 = -0.04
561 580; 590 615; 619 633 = -0.09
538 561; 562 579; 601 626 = 0.03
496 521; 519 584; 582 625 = 0.03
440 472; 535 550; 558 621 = -0.02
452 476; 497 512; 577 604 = 0.01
